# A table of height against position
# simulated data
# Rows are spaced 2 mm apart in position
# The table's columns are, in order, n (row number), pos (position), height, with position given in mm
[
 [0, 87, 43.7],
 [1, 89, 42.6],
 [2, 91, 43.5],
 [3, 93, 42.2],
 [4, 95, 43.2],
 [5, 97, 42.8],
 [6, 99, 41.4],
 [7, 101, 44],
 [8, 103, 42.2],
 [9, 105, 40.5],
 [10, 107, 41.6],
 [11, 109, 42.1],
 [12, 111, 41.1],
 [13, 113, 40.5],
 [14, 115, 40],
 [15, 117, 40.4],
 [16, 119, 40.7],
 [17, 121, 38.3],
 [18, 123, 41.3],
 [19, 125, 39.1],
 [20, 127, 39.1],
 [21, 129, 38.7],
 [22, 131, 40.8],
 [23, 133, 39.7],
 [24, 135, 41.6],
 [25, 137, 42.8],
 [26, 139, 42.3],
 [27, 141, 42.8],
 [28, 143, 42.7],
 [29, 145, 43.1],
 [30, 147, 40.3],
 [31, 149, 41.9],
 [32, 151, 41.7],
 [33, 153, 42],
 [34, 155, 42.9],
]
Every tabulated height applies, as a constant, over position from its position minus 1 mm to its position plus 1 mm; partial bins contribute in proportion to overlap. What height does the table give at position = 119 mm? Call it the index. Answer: 40.7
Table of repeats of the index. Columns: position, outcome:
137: 42.8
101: 44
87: 43.7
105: 40.5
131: 40.8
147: 40.3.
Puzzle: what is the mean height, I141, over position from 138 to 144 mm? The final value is 42.6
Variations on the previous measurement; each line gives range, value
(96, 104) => 42.6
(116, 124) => 40.2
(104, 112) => 41.3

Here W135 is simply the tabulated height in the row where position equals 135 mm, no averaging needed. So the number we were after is 41.6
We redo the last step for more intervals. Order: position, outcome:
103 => 42.2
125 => 39.1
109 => 42.1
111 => 41.1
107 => 41.6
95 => 43.2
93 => 42.2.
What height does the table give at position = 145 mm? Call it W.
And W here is 43.1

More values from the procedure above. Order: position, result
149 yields 41.9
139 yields 42.3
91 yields 43.5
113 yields 40.5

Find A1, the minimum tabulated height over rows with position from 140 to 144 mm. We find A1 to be 42.7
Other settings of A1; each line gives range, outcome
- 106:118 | 40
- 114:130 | 38.3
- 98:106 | 40.5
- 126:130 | 38.7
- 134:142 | 41.6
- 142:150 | 40.3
